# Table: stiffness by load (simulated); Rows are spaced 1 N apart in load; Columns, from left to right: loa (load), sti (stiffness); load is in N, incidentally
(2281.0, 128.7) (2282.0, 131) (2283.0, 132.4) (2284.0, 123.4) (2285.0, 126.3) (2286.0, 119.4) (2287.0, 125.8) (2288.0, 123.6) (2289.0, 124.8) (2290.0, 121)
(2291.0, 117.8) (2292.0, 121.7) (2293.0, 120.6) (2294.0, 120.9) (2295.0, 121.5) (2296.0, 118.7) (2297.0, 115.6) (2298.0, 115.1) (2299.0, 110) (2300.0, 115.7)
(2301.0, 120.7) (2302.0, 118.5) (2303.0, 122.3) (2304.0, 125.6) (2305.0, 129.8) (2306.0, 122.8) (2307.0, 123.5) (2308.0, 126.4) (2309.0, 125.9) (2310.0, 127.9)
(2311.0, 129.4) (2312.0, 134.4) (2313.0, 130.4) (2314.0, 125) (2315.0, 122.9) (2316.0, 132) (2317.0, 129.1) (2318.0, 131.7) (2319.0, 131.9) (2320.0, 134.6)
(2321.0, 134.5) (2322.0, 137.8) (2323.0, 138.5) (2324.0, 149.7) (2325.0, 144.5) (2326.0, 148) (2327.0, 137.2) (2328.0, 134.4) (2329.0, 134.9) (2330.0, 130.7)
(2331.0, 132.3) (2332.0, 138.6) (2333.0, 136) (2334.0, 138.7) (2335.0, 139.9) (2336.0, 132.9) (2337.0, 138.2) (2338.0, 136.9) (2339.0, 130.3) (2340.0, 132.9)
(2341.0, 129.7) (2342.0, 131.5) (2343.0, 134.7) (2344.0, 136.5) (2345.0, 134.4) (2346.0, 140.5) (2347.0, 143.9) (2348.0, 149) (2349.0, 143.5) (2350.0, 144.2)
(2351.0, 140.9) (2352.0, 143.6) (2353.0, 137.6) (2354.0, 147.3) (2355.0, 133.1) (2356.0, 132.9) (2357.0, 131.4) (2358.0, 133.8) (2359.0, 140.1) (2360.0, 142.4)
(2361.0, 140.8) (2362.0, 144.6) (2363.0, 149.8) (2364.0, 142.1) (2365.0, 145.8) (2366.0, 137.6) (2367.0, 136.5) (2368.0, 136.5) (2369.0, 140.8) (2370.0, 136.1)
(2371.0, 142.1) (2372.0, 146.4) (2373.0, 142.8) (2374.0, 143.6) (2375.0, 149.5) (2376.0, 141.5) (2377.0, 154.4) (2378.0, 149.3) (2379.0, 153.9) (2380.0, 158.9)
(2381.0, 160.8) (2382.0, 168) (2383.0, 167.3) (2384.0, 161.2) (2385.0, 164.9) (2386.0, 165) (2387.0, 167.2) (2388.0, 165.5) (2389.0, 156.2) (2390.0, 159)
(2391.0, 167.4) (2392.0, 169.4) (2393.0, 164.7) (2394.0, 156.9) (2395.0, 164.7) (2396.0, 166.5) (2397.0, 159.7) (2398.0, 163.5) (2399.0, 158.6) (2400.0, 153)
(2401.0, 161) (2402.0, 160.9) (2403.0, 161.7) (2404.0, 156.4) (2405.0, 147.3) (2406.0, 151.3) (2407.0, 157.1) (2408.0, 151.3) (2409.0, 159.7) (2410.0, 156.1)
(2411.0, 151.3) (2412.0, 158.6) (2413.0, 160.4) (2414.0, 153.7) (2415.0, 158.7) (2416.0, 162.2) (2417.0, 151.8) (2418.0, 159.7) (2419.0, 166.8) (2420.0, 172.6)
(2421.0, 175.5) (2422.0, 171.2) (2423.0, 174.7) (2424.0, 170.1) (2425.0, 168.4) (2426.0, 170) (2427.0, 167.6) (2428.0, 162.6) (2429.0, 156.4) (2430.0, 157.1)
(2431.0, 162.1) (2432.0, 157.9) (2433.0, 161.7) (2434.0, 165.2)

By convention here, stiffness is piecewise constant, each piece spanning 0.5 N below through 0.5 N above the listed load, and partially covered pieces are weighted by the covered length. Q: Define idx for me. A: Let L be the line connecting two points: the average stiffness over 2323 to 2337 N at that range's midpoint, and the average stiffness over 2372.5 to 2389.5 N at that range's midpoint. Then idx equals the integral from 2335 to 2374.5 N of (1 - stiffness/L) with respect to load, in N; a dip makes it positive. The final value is 2.2 N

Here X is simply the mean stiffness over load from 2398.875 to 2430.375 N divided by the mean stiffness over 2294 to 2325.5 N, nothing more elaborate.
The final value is 1.26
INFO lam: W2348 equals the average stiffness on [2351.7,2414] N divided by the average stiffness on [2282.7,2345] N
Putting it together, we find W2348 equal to 1.2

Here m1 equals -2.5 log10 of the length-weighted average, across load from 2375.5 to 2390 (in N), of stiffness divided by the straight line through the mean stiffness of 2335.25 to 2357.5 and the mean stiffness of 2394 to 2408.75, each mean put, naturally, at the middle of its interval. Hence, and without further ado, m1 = -0.06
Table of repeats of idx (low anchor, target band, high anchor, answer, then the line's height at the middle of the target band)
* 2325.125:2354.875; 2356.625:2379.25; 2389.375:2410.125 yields 0.82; 148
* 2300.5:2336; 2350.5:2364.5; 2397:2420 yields 0.31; 143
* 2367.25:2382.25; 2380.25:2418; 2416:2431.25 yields -0.82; 157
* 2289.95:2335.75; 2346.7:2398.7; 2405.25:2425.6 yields -0.77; 148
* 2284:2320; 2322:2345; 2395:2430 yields -0.39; 134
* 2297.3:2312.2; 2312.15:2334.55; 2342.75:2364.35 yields -0.97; 130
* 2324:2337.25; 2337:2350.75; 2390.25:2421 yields 0.40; 142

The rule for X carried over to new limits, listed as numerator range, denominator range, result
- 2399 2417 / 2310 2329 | 1.16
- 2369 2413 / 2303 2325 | 1.20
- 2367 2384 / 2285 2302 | 1.25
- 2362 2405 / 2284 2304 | 1.29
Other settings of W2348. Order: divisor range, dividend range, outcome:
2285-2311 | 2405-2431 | 1.33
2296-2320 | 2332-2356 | 1.11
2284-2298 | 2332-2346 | 1.12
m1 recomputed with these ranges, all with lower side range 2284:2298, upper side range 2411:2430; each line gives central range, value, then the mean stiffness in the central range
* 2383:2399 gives -0.06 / 163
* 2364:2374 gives 0.05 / 141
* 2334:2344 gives 0.02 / 134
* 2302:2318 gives 0.00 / 127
